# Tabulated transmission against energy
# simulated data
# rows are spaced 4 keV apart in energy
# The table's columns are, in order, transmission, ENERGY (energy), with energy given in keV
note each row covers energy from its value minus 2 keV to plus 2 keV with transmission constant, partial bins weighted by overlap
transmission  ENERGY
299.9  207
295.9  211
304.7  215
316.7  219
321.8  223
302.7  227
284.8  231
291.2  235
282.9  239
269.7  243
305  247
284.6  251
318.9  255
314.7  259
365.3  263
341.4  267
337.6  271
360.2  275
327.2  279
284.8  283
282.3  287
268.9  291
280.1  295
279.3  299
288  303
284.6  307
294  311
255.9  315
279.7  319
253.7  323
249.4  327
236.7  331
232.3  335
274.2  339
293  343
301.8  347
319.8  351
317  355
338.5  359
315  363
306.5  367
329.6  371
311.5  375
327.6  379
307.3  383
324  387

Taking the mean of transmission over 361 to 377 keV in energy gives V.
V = 316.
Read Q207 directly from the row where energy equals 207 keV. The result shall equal 299.9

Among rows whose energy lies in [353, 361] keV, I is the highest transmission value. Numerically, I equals 338.5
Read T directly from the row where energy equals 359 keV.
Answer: 338.5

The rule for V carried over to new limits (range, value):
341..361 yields 314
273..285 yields 324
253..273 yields 336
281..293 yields 279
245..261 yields 306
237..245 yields 276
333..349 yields 275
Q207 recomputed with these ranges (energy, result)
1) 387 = 324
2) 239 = 282.9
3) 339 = 274.2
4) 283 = 284.8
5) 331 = 236.7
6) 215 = 304.7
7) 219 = 316.7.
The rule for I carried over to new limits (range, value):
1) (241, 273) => 365.3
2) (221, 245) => 321.8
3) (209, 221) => 316.7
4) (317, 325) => 279.7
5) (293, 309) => 288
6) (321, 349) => 301.8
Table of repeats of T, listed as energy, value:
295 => 280.1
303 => 288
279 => 327.2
